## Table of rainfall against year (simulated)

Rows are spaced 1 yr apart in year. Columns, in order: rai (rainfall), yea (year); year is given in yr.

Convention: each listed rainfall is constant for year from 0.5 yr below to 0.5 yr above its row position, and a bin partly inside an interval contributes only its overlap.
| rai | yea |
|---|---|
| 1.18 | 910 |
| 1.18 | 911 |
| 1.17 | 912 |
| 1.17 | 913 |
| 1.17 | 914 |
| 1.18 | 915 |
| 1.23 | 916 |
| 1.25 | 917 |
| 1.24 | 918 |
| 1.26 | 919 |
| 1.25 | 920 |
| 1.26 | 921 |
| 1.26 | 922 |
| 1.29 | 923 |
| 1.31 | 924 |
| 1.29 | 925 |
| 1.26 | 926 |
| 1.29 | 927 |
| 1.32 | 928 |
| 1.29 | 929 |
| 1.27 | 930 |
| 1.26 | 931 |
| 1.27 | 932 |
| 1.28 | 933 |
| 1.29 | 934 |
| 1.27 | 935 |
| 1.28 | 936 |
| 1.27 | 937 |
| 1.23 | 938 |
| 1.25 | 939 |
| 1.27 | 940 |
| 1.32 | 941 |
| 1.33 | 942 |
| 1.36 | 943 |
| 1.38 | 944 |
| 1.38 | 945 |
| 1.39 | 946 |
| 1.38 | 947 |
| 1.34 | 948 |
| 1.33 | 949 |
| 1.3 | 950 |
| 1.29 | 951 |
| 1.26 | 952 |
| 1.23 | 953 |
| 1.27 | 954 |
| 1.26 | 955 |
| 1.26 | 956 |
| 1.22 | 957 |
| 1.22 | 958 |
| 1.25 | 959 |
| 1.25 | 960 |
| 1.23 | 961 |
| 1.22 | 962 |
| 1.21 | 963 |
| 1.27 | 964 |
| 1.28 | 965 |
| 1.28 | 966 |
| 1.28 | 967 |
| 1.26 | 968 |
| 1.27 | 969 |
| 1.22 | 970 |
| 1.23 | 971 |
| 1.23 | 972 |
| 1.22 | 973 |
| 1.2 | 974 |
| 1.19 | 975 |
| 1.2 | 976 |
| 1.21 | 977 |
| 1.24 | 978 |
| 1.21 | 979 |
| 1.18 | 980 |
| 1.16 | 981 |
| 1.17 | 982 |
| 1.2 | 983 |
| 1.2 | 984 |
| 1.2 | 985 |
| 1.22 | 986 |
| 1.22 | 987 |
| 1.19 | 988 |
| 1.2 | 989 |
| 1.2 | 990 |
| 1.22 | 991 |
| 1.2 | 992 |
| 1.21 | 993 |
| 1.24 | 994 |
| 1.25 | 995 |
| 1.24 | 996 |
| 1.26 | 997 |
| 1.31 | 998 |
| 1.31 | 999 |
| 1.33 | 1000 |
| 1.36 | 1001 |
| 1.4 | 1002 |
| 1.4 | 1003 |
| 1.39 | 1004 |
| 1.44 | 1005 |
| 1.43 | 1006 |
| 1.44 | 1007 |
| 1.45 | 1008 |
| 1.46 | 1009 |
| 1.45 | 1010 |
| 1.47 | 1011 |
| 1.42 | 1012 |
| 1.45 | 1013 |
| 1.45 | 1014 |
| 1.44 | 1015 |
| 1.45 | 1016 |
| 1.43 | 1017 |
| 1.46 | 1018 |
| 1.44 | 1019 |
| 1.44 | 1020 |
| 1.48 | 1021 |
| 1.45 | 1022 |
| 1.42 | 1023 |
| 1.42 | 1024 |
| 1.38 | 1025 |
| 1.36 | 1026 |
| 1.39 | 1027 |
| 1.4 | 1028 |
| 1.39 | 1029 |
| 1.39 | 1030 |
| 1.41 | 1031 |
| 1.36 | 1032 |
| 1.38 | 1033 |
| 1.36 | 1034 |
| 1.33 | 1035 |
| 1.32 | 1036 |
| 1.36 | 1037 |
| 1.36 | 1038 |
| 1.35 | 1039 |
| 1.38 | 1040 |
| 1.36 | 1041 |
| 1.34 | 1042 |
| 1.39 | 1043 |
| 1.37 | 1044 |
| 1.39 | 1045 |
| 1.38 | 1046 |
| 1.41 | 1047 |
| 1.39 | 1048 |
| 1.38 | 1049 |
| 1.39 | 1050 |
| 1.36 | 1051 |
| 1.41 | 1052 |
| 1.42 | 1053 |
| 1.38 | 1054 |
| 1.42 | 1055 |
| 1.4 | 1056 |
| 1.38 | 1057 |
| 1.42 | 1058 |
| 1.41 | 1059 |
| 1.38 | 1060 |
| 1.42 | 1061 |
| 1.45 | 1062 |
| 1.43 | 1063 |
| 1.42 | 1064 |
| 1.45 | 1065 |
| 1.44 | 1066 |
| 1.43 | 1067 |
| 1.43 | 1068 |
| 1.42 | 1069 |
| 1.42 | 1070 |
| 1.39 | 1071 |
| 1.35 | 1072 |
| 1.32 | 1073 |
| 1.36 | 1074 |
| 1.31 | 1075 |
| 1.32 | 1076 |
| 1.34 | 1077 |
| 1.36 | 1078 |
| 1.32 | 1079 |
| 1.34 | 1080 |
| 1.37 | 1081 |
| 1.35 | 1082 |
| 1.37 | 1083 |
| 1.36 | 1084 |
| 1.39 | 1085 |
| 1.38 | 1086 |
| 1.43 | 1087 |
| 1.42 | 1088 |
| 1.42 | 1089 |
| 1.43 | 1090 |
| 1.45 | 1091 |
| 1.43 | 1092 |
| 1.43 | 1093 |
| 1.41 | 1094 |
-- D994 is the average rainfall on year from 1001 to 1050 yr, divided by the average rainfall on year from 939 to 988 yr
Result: 1.12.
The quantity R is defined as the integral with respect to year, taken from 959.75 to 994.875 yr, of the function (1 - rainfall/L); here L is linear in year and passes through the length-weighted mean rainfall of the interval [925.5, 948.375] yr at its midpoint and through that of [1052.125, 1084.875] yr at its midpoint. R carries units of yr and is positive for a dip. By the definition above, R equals 2.9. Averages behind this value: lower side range 1.3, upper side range 1.39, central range 1.22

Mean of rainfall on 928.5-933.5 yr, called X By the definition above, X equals 1.27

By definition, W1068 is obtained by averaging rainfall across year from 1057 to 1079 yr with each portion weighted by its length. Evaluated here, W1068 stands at 1.39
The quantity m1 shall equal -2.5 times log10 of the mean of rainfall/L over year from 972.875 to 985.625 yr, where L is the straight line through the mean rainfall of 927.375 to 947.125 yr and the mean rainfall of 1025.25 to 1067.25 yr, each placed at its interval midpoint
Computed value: 0.12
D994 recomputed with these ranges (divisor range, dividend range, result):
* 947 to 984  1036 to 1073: 1.12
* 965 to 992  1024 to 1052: 1.13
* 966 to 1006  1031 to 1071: 1.11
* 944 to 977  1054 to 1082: 1.10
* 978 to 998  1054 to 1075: 1.16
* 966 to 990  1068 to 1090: 1.13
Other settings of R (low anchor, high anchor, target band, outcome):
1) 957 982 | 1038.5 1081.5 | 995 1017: -1.7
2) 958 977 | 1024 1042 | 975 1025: -0.8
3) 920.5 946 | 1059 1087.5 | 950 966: 0.7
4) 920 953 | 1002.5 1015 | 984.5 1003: 2.0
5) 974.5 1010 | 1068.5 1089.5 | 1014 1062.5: -2.6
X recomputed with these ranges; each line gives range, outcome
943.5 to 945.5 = 1.38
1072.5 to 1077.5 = 1.33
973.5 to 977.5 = 1.2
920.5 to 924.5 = 1.28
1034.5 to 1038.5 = 1.34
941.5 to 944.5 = 1.36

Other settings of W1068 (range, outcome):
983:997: 1.22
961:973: 1.25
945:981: 1.25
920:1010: 1.28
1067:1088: 1.37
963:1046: 1.33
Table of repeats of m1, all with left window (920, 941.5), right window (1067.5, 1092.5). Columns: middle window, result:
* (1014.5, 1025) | -0.08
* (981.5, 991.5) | 0.10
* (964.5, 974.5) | 0.05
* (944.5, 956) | -0.02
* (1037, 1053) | -0.02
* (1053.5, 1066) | -0.04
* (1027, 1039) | -0.02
